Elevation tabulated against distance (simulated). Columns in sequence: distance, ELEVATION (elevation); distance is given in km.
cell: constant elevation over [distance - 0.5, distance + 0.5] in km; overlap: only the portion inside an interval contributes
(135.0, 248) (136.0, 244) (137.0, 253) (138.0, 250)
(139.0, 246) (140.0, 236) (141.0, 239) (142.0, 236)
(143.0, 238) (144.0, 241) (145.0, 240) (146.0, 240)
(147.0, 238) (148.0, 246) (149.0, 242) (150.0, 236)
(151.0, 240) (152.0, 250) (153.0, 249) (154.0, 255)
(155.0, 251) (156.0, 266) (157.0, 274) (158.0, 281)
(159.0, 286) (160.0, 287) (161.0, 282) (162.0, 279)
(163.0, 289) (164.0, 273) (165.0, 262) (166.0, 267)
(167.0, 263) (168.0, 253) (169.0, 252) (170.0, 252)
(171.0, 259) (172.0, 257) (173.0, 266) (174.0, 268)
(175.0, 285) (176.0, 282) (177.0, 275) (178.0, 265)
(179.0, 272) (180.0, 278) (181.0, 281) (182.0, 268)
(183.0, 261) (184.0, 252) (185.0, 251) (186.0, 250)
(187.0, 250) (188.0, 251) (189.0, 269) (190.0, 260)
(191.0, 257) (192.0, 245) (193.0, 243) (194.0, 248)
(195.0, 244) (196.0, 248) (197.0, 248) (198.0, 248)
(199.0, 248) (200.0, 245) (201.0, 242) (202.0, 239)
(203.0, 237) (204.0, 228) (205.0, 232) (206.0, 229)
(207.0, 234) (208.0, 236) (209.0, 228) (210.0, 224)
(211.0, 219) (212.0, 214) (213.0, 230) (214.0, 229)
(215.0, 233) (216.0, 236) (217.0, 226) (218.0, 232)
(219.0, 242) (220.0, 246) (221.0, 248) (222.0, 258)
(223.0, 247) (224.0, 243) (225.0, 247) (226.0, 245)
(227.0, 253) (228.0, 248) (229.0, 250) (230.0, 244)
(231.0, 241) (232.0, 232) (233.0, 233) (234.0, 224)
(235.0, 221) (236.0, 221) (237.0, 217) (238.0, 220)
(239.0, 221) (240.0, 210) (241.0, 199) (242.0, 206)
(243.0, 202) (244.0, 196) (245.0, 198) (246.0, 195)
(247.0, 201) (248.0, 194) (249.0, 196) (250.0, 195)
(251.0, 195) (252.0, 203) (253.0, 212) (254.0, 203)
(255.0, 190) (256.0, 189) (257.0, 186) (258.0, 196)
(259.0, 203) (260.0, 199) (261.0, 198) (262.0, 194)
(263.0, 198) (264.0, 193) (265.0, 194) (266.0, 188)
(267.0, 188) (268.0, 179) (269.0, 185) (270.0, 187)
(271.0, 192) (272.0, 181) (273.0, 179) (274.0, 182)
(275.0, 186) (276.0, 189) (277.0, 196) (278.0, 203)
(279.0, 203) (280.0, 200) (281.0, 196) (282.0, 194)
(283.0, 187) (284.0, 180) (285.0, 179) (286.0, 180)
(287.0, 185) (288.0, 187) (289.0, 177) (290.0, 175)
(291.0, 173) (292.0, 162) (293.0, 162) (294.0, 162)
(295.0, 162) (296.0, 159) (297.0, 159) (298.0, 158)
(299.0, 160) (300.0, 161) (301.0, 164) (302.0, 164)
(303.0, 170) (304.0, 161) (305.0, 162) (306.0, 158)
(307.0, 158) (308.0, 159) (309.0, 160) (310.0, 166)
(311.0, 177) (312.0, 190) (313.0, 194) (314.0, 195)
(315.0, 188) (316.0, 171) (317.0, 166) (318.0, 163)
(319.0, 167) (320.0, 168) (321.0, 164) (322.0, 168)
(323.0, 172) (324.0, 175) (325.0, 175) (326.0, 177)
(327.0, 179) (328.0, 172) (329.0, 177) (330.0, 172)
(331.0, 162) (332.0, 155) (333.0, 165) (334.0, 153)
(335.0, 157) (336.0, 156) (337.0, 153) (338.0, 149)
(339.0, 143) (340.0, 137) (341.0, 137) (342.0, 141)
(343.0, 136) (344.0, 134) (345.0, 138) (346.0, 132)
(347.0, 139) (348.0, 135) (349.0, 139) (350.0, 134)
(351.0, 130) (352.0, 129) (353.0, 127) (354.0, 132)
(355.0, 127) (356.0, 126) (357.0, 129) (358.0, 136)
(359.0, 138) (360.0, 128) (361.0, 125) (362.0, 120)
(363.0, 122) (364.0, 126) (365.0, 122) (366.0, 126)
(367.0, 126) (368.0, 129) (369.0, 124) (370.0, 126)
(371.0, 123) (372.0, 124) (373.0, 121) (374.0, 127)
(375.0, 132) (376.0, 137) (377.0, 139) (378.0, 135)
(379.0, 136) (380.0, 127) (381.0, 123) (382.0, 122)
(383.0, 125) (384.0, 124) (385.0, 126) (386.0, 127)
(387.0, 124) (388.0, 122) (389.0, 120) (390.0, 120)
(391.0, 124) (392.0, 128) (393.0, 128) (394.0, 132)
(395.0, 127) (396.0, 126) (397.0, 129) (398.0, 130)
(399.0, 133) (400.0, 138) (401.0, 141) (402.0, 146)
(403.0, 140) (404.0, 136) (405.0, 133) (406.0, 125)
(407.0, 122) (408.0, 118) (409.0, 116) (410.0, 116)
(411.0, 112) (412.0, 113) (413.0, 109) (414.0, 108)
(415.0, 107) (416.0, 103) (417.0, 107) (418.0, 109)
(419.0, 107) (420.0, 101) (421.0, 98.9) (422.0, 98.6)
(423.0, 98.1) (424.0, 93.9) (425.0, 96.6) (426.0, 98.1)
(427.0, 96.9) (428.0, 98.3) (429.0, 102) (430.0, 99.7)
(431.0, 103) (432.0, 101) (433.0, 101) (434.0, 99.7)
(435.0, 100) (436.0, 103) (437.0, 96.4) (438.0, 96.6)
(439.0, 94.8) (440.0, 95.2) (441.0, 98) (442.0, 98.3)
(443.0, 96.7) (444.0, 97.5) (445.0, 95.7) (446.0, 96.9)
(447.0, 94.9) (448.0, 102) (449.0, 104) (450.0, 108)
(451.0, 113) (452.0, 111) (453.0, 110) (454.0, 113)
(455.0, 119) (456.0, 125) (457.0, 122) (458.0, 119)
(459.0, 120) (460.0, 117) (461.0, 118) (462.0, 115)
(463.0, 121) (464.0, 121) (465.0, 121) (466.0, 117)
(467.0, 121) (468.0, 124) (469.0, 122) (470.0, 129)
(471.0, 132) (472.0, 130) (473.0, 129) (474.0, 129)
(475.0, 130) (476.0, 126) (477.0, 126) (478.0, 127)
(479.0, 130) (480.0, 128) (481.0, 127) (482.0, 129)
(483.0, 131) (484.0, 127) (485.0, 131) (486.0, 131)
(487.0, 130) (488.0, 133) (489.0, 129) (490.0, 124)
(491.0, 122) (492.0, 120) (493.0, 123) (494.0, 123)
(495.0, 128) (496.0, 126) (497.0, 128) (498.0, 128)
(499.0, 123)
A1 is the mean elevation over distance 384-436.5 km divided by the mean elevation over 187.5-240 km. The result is 0.5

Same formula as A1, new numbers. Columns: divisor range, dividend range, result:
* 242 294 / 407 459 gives 0.55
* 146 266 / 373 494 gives 0.49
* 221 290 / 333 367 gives 0.66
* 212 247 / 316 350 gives 0.68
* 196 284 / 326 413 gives 0.62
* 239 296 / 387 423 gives 0.63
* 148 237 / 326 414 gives 0.53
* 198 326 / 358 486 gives 0.59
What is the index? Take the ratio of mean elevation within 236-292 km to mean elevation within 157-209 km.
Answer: 0.75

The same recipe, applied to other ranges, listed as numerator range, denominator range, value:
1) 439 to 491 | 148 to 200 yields 0.45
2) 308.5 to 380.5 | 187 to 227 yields 0.61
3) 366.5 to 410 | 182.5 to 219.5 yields 0.53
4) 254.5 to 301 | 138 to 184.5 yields 0.70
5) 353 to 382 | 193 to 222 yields 0.54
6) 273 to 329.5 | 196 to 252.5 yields 0.77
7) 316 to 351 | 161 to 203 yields 0.60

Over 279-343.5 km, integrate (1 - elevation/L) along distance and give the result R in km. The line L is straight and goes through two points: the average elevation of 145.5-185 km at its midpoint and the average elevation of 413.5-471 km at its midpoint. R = 4.61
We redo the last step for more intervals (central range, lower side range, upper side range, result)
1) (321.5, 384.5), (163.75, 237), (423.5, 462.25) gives 7.2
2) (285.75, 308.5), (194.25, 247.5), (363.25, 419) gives 2.2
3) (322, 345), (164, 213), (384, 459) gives 1.0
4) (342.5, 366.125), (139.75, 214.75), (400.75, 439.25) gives 2.7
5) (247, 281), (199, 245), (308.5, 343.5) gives 1.8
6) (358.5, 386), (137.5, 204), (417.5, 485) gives 4.5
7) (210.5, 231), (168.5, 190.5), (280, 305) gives -0.9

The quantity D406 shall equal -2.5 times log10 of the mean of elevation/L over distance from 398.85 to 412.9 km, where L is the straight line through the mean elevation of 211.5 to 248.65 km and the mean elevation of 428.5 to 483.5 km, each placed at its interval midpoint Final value 0.095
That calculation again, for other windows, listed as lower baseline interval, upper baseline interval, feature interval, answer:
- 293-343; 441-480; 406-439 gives 0.23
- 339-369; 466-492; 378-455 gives 0.15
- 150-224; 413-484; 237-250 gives 0.10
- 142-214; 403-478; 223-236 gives -0.07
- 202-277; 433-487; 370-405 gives 0.15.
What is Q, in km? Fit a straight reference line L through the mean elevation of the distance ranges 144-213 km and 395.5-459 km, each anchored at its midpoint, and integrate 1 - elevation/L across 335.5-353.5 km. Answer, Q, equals 2.2 km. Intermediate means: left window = 254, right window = 110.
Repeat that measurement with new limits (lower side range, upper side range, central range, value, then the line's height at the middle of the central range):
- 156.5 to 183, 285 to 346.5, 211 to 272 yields 1.3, 219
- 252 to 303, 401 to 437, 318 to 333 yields -1.1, 158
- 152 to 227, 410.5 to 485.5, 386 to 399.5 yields 1.4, 142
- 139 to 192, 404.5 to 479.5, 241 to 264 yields 1.6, 213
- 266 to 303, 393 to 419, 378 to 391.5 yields 0.8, 133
